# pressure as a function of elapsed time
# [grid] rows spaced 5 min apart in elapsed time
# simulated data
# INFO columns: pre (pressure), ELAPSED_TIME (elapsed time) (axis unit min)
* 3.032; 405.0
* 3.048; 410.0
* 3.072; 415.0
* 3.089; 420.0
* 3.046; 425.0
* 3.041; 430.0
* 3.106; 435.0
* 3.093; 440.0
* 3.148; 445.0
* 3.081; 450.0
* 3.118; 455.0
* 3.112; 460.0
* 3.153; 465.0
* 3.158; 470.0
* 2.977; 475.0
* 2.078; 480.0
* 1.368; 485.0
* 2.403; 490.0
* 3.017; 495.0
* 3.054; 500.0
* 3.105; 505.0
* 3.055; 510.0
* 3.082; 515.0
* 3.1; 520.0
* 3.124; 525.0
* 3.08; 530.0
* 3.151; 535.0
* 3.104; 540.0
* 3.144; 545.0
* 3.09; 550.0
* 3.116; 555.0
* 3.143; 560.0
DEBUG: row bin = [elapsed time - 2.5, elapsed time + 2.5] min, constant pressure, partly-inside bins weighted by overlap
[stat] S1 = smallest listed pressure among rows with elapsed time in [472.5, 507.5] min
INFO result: 1.368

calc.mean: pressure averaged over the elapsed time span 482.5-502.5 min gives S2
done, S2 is 2.46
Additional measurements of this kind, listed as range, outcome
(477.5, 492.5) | 1.95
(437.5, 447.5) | 3.12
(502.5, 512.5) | 3.08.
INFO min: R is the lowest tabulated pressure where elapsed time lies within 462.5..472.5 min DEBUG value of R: 3.153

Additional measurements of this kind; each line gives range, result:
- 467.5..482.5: 2.078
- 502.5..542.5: 3.055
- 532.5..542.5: 3.104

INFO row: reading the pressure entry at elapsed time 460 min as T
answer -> 3.112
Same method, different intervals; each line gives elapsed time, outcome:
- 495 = 3.017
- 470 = 3.158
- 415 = 3.072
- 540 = 3.104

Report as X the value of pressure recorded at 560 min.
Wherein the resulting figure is 3.143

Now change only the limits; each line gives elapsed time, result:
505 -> 3.105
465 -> 3.153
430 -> 3.041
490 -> 2.403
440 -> 3.093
